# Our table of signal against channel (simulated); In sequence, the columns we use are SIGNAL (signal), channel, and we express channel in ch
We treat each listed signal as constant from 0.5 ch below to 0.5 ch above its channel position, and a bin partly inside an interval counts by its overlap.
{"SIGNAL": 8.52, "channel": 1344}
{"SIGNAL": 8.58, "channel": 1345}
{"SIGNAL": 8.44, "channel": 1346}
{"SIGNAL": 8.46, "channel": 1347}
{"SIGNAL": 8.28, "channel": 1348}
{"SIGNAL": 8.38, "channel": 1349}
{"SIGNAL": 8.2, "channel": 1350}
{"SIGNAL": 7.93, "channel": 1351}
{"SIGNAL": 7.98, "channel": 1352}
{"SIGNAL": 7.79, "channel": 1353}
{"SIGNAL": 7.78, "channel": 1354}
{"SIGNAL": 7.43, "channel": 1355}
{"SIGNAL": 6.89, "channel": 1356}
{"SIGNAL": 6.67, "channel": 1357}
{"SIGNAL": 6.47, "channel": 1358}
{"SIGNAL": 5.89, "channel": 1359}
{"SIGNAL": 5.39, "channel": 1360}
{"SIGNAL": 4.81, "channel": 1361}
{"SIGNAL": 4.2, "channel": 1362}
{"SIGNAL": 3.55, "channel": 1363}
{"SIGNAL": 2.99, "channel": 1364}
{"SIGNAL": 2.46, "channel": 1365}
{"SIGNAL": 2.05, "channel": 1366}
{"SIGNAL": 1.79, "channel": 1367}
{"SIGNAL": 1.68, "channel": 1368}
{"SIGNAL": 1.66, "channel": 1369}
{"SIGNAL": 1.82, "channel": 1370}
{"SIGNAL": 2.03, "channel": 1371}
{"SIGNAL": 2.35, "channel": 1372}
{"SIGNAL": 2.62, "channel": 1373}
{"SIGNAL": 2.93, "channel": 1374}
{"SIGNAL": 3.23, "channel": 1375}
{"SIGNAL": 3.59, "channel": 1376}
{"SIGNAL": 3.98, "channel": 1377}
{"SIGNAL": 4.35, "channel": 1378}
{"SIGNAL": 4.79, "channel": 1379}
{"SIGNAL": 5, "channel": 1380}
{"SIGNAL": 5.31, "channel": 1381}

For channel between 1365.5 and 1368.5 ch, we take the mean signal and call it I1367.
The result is 1.84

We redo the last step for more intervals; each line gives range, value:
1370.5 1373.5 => 2.33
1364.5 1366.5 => 2.25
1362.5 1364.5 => 3.27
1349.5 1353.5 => 7.97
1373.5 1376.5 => 3.25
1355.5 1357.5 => 6.78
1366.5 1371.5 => 1.8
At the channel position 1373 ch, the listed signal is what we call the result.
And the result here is 2.62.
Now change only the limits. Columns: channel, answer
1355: 7.43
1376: 3.59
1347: 8.46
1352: 7.98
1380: 5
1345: 8.58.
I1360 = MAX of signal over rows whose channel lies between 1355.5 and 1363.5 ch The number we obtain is 6.89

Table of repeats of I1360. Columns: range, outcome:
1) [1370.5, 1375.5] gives 3.23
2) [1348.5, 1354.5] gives 8.38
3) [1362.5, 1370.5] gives 3.55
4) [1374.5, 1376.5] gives 3.59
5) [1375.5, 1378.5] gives 4.35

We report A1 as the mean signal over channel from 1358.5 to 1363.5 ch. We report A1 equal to 4.77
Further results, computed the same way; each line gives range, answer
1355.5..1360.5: 6.26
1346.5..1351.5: 8.25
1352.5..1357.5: 7.31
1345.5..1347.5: 8.45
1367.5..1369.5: 1.67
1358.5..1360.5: 5.64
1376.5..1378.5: 4.17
